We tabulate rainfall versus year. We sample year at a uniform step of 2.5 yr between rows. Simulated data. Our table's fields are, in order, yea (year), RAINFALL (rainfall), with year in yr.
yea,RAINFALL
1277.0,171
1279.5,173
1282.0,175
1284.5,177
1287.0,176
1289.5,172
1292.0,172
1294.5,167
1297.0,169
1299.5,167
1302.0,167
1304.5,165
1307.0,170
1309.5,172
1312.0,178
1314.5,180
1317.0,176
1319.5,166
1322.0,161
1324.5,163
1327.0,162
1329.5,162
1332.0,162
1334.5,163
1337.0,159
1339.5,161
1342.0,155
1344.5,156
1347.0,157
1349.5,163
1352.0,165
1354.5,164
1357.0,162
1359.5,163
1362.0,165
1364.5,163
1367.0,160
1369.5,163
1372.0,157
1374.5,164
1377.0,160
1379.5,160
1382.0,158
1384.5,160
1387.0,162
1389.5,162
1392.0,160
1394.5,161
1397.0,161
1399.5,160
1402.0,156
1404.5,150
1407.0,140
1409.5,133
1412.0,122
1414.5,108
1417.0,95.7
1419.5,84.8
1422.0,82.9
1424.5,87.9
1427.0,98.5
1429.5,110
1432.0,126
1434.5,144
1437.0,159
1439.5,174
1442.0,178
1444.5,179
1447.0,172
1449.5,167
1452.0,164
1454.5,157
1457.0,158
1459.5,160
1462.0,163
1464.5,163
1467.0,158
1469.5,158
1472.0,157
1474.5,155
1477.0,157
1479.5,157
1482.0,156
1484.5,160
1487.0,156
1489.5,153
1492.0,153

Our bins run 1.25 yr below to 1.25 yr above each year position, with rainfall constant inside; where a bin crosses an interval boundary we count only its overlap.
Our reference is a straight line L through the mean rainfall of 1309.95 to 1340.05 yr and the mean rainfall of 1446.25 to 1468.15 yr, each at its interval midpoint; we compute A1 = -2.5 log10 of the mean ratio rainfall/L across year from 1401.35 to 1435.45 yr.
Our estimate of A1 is 0.371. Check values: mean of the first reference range 166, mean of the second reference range 162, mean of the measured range 116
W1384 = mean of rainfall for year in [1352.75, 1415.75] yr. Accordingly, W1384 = 155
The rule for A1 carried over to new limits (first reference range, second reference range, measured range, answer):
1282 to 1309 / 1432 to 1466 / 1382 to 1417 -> 0.126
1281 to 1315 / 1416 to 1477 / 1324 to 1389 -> -0.002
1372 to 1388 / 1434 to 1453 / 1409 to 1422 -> 0.490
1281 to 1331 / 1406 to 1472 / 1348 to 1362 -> -0.030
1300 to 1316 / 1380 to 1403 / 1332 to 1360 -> 0.038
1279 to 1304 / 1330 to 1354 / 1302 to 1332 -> -0.017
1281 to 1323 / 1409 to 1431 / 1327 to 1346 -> -0.062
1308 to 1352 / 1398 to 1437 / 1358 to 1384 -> -0.121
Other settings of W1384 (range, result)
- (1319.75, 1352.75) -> 161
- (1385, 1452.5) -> 141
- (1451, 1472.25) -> 160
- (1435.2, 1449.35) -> 171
